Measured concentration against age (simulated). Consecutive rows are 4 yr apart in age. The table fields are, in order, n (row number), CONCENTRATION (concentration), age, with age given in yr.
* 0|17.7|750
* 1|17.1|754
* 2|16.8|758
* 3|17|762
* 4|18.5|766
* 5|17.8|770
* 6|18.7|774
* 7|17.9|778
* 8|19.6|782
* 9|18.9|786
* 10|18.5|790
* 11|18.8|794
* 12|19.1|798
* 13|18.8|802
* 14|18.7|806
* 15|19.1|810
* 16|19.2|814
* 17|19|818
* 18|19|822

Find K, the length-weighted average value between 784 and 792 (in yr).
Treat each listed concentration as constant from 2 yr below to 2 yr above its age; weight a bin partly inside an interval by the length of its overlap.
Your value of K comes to 18.7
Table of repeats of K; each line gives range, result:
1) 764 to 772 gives 18.1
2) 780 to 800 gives 19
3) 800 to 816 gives 18.9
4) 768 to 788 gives 18.6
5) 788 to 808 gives 18.8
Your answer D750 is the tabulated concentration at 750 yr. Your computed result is 17.7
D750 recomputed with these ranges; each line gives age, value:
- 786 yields 18.9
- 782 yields 19.6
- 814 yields 19.2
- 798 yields 19.1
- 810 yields 19.1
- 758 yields 16.8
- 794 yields 18.8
